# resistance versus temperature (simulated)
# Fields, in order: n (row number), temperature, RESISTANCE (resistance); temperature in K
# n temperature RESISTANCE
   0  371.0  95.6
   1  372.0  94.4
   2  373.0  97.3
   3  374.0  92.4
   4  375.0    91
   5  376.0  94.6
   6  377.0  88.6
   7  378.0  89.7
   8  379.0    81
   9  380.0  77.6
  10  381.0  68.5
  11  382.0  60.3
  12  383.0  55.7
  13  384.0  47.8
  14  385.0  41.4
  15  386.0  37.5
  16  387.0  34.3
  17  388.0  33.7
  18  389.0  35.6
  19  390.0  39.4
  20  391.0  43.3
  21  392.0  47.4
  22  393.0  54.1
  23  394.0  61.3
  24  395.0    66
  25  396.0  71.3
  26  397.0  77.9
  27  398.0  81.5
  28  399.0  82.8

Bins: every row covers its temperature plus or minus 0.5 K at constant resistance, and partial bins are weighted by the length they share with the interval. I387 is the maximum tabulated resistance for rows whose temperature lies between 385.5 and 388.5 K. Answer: 37.5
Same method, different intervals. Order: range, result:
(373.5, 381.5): 94.6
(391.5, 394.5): 61.3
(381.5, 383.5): 60.3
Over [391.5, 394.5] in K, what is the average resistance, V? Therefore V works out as 54.3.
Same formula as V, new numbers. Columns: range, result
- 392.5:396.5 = 63.2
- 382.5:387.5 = 43.3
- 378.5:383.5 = 68.6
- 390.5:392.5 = 45.3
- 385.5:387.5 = 35.9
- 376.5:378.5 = 89.2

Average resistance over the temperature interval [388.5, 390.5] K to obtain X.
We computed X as 37.5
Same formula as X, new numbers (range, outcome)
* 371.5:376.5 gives 93.9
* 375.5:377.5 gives 91.6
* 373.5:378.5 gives 91.3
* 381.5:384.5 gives 54.6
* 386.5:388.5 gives 34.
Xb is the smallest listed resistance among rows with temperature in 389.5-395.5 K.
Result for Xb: 39.4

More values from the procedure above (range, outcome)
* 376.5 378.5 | 88.6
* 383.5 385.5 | 41.4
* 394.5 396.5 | 66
